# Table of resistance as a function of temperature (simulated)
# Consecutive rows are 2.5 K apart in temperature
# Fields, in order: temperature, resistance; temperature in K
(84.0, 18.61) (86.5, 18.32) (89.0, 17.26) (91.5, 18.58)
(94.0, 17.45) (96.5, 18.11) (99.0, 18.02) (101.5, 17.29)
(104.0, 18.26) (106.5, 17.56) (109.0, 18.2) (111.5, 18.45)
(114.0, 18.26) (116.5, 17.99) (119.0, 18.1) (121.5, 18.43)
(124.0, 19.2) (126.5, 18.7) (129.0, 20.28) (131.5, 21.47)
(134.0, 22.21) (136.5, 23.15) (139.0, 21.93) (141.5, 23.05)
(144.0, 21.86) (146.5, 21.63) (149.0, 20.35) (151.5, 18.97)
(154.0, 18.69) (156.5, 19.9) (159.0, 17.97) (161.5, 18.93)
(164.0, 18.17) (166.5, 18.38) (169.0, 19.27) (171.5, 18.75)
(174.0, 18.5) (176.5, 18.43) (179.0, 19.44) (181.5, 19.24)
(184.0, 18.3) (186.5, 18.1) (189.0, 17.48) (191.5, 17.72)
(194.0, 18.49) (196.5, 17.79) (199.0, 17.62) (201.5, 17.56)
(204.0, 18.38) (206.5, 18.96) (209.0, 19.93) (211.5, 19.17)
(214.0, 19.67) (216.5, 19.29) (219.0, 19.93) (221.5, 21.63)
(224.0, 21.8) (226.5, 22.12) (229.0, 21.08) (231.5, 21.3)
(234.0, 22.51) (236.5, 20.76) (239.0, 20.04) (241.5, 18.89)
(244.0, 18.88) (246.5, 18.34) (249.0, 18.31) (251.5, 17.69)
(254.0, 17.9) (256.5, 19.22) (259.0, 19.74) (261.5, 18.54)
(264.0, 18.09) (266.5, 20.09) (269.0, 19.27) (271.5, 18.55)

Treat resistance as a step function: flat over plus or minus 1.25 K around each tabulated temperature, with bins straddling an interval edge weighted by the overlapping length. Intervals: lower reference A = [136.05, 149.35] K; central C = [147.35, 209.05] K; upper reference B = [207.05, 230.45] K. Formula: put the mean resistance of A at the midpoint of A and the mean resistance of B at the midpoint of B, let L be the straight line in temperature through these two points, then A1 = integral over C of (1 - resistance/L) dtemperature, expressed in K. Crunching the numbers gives 7.8 K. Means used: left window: 22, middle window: 18.6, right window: 20.5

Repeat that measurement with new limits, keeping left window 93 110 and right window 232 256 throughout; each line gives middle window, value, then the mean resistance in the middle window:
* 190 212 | 0.6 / 18.4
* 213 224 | -0.7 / 20.3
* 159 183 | -0.2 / 18.7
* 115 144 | -3.7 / 20.5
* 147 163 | -0.7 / 19.2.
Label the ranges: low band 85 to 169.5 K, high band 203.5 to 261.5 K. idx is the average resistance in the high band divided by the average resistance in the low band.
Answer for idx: 1.03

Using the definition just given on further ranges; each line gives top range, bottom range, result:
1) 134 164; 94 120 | 1.14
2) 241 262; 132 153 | 0.86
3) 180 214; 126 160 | 0.89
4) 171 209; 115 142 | 0.90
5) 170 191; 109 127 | 1.00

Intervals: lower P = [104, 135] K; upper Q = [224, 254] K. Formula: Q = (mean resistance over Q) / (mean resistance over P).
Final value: 1.05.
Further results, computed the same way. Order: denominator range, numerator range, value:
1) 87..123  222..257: 1.11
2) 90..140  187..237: 1.03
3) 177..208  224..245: 1.14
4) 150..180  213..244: 1.10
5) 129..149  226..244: 0.95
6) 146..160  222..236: 1.11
